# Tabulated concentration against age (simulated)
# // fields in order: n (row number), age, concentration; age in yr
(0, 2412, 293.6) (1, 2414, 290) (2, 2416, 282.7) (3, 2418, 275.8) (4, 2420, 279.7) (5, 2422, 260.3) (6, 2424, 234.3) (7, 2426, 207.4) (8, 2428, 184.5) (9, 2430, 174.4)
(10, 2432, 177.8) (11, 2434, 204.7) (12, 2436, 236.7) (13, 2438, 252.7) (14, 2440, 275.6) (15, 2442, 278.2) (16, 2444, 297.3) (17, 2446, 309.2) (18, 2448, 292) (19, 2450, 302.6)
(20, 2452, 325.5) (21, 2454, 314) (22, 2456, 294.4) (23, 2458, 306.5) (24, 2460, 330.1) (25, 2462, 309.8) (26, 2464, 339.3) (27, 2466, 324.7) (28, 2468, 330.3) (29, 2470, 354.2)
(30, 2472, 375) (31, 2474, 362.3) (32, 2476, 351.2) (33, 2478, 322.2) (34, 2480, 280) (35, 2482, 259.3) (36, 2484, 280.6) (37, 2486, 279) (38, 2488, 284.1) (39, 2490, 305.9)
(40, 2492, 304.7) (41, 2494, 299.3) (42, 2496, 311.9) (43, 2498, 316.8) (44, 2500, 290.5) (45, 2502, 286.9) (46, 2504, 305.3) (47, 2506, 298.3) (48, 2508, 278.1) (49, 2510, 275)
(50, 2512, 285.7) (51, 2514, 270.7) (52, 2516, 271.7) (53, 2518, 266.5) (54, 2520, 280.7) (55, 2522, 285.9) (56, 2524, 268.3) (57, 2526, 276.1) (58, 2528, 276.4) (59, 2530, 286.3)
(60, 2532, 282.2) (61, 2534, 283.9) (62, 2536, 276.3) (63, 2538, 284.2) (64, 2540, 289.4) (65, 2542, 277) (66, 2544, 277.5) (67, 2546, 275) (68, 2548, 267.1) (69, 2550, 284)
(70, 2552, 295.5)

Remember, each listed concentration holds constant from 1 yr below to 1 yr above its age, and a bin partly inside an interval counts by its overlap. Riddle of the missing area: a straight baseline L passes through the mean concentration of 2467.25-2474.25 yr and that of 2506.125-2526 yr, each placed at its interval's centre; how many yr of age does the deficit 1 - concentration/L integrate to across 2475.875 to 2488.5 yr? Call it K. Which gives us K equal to 1.7 yr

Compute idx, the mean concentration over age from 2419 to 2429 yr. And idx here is 233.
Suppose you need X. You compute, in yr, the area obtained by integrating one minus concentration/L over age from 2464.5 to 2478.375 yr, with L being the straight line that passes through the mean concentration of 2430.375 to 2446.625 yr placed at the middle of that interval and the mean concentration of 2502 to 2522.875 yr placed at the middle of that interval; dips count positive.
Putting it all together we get -4.3 yr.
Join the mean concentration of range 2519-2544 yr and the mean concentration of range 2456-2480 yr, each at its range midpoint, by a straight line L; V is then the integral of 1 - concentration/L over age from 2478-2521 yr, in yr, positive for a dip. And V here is 2.6 yr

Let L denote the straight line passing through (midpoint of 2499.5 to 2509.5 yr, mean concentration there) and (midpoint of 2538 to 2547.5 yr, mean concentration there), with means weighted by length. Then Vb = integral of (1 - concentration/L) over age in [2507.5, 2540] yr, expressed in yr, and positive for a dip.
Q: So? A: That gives 0.8 yr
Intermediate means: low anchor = 291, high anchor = 280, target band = 278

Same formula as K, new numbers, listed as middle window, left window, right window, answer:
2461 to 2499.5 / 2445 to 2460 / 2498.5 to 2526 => -2.4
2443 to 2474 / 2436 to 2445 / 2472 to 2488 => -3.6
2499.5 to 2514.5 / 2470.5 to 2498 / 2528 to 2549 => 0.5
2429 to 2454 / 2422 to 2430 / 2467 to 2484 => -1.4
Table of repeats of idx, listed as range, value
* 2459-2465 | 326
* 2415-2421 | 279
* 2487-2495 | 298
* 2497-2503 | 298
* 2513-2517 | 271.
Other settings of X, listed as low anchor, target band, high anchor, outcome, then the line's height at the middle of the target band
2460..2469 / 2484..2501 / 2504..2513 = 0.2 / 301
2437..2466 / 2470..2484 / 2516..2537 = -1.4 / 294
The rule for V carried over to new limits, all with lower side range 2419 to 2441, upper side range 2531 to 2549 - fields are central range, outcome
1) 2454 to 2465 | -3.5 yr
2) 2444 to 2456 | -3.6 yr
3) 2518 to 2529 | -0.2 yr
